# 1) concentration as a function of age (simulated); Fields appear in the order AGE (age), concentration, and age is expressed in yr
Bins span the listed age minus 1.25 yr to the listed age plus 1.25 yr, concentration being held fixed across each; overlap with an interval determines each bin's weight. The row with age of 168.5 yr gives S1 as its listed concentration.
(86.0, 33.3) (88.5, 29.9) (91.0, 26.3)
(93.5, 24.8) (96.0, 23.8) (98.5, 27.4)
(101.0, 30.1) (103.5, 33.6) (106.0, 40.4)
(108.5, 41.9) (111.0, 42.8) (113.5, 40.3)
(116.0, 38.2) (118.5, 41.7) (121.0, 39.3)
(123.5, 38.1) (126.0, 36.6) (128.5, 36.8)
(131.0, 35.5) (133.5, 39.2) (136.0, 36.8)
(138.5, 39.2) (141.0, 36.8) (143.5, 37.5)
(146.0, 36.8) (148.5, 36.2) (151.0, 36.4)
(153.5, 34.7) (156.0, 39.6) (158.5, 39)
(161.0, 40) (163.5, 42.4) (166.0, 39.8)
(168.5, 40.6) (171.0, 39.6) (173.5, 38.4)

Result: 40.6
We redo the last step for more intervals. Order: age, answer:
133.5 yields 39.2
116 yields 38.2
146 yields 36.8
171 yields 39.6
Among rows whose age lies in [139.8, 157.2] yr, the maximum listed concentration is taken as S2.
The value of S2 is 39.6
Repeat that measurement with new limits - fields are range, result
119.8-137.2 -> 39.3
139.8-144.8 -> 37.5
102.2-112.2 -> 42.8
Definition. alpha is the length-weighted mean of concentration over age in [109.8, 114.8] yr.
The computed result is 41.5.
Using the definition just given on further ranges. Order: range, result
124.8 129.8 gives 36.7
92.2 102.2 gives 26.5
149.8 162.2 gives 37.9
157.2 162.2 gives 39.5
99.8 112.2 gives 37.8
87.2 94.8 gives 27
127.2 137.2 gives 37.1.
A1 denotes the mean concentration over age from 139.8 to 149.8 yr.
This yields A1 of 36.8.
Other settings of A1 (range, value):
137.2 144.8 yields 37.8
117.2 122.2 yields 40.5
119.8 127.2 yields 38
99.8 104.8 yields 32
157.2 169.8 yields 40.4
